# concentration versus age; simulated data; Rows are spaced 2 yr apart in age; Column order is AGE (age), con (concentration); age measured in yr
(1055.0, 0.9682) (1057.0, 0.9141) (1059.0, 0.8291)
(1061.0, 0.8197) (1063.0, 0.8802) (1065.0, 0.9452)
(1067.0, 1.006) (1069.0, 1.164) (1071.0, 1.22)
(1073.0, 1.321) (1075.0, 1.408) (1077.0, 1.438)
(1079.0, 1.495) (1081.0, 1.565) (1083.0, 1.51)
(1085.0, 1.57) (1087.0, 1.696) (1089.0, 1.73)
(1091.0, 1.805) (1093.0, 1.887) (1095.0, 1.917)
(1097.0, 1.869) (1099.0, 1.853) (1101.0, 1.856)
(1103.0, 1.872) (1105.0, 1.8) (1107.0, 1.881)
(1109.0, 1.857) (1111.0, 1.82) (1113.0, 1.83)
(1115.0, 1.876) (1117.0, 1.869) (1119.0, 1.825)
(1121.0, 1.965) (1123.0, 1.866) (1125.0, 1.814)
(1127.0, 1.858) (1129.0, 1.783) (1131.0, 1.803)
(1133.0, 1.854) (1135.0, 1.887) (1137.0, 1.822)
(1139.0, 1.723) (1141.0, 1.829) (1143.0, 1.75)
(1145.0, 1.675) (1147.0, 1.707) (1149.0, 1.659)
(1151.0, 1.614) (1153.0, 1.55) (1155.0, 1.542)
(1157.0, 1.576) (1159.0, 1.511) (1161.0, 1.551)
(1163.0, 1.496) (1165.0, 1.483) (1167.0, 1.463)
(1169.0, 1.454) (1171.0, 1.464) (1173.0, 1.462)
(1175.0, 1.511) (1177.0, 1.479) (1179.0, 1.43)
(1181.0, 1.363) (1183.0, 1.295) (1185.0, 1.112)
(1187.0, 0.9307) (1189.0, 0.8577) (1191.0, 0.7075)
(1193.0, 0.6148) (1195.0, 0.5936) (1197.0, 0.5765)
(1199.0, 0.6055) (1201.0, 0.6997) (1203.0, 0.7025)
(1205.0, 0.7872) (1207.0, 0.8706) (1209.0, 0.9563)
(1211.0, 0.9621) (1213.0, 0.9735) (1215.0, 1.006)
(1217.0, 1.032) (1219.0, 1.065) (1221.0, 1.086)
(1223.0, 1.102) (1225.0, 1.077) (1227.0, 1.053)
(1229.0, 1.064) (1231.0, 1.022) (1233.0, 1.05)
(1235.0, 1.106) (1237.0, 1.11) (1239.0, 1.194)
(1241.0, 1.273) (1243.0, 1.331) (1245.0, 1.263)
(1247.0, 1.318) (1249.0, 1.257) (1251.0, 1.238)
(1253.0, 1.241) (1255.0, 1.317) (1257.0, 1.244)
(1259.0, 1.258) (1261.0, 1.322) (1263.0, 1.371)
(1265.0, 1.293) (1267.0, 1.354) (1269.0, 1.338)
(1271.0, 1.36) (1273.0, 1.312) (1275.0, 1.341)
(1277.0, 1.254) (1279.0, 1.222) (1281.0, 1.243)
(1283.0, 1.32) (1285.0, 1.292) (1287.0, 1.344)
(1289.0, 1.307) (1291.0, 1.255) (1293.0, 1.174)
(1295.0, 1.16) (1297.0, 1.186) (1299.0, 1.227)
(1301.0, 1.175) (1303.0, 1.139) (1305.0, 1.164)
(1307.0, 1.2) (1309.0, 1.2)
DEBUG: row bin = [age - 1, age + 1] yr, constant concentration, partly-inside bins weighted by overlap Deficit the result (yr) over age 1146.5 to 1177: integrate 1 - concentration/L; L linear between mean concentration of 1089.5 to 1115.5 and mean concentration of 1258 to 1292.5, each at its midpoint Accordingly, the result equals 2.4 yr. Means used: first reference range 1.85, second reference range 1.3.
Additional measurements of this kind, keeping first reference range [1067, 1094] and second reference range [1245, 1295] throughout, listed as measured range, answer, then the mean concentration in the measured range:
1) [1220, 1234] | 2.8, 1.06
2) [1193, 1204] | 5.9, 0.634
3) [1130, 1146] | -3.9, 1.79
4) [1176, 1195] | 4.4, 1.06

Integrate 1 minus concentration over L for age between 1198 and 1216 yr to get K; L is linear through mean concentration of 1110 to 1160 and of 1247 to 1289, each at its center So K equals 8.0 yr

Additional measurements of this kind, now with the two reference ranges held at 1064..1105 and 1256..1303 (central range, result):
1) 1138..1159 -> -2.7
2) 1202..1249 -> 9.9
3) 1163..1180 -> -0.4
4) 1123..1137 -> -3.2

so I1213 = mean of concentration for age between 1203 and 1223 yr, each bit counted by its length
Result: 0.964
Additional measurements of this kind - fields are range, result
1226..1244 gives 1.13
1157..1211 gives 1.12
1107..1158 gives 1.78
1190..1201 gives 0.627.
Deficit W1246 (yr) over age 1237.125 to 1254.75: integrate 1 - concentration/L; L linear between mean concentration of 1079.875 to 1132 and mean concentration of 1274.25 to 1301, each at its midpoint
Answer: 1.5 yr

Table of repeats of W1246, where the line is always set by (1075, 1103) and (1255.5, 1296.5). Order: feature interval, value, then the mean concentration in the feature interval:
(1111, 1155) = -4.9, 1.78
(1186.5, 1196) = 4.8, 0.731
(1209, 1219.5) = 3.1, 1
